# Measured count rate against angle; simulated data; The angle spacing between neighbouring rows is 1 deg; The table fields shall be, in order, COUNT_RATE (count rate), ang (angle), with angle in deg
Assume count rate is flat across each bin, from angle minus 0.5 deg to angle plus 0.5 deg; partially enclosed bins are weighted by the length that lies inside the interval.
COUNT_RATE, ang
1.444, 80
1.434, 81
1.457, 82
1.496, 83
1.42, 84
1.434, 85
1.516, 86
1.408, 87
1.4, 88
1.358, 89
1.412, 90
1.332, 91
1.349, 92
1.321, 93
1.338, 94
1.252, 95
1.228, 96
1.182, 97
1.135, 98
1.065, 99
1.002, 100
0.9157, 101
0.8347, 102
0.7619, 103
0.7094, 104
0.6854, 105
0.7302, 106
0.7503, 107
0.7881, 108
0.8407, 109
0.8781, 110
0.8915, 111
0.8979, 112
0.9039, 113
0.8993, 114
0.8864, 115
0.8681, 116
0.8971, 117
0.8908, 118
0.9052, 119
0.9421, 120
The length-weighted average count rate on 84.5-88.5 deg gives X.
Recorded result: 1.44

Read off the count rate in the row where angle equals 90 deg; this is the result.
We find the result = 1.412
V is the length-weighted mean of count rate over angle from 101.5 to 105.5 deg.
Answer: 0.748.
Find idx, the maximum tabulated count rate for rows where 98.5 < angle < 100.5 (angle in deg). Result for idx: 1.065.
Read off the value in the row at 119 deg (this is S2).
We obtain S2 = 0.9052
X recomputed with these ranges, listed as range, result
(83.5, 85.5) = 1.43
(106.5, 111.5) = 0.83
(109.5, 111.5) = 0.885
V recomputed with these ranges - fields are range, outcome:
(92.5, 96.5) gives 1.28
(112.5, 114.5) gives 0.902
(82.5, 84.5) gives 1.46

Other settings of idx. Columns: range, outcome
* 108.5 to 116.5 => 0.9039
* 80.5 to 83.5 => 1.496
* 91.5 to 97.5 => 1.349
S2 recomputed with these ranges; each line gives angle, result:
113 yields 0.9039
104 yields 0.7094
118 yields 0.8908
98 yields 1.135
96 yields 1.228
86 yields 1.516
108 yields 0.7881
